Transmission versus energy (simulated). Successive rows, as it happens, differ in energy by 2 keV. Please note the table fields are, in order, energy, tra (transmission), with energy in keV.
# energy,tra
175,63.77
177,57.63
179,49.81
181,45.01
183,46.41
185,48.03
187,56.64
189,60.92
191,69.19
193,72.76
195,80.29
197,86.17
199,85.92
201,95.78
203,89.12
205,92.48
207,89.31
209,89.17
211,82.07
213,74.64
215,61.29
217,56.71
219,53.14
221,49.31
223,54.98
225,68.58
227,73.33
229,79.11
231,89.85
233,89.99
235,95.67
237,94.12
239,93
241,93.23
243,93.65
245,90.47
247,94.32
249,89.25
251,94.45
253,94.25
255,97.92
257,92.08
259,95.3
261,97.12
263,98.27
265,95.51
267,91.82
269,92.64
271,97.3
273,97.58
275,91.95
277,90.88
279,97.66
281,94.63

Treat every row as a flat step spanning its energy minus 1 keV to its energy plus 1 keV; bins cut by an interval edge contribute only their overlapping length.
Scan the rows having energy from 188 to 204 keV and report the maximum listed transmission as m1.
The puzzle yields 95.78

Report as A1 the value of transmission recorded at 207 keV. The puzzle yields 89.31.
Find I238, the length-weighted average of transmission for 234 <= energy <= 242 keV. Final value 94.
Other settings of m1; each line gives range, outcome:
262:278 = 98.27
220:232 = 89.85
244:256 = 97.92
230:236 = 95.67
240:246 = 93.65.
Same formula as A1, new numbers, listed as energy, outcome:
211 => 82.07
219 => 53.14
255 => 97.92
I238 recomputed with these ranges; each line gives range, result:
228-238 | 89.7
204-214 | 85.5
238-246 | 92.6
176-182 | 50.8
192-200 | 81.3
